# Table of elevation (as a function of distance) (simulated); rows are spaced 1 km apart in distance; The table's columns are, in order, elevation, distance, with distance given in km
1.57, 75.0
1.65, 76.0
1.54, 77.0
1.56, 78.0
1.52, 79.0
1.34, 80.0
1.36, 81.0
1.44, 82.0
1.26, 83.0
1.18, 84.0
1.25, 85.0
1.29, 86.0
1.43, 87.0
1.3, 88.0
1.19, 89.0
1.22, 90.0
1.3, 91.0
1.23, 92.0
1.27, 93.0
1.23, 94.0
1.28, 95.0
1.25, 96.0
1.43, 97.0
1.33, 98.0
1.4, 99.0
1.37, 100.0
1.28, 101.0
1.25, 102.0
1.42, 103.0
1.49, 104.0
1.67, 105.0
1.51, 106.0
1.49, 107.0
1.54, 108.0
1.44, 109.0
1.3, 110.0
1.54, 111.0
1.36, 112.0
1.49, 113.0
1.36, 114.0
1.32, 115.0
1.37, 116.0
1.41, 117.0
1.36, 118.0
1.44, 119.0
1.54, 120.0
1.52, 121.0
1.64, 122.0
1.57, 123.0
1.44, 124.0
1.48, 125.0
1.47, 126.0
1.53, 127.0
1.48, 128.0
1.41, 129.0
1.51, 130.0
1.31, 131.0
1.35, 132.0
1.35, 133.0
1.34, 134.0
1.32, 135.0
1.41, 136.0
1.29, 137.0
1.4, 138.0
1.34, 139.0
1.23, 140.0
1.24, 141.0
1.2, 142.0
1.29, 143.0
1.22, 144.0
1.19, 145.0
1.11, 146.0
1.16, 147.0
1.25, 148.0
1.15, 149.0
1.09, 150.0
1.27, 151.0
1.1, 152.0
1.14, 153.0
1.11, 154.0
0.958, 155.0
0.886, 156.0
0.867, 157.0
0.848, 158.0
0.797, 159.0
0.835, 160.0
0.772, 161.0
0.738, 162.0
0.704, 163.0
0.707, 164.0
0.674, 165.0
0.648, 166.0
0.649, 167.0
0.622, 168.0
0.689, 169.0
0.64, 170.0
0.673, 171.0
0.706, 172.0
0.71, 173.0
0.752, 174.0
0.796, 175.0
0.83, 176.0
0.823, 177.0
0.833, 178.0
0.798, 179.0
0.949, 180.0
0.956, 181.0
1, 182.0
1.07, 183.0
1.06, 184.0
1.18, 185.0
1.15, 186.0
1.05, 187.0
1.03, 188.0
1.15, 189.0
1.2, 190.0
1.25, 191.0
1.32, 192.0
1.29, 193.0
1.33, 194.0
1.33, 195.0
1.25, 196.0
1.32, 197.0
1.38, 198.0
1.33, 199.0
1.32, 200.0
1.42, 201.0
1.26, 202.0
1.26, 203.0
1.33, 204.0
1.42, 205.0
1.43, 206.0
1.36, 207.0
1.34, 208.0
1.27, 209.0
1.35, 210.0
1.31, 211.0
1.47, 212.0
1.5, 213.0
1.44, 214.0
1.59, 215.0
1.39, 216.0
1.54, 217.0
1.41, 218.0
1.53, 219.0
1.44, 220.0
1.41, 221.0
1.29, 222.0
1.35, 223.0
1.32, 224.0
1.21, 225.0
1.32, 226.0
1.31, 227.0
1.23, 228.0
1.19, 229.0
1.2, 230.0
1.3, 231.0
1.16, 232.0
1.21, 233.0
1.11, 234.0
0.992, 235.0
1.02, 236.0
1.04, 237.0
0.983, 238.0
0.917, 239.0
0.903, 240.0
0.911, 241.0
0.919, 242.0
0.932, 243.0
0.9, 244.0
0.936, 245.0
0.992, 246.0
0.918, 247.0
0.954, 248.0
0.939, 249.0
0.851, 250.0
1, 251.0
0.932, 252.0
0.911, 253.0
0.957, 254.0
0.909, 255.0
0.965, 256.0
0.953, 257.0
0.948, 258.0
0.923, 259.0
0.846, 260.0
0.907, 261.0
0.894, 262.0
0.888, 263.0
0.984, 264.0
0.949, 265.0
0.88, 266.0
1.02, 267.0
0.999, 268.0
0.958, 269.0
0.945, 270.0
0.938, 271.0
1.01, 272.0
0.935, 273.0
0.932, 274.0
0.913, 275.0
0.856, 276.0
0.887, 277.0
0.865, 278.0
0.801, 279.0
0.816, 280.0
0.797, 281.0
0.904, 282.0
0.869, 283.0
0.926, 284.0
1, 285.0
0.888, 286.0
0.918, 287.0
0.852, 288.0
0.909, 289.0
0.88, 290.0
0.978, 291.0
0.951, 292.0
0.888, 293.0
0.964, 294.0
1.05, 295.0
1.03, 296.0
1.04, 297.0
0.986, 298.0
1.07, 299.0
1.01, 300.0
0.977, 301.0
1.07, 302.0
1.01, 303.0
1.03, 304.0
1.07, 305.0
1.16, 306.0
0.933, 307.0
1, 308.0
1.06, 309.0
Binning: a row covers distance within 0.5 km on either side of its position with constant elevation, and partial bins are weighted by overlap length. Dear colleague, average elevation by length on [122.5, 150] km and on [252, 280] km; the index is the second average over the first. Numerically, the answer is 0.7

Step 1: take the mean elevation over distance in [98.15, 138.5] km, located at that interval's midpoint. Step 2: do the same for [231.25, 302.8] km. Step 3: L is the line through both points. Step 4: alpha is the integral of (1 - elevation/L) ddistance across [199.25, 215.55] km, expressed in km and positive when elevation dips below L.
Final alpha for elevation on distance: -3.4 km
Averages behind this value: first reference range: 1.43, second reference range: 0.949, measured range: 1.38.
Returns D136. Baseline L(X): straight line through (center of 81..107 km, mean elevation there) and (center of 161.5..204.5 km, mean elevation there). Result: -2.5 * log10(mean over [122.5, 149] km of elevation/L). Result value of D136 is -0.14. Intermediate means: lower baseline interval 1.33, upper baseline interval 1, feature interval 1.34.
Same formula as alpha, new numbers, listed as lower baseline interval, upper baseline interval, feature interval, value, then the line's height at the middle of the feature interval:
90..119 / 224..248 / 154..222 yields 4.4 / 1.18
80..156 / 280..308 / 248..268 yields 2.1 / 1.04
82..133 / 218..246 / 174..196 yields 3.1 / 1.24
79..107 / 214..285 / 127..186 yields 9.3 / 1.22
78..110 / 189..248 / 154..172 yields 7.5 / 1.29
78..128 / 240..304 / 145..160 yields 2.5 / 1.26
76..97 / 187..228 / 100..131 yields -2.7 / 1.33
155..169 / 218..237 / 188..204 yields -4.3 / 1.01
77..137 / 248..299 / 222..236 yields -2.2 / 1.05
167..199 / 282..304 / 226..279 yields -0.1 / 0.979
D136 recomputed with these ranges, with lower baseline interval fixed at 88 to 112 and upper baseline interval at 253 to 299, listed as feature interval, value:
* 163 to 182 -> 0.49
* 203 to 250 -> -0.15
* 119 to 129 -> -0.16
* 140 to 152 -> 0.05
